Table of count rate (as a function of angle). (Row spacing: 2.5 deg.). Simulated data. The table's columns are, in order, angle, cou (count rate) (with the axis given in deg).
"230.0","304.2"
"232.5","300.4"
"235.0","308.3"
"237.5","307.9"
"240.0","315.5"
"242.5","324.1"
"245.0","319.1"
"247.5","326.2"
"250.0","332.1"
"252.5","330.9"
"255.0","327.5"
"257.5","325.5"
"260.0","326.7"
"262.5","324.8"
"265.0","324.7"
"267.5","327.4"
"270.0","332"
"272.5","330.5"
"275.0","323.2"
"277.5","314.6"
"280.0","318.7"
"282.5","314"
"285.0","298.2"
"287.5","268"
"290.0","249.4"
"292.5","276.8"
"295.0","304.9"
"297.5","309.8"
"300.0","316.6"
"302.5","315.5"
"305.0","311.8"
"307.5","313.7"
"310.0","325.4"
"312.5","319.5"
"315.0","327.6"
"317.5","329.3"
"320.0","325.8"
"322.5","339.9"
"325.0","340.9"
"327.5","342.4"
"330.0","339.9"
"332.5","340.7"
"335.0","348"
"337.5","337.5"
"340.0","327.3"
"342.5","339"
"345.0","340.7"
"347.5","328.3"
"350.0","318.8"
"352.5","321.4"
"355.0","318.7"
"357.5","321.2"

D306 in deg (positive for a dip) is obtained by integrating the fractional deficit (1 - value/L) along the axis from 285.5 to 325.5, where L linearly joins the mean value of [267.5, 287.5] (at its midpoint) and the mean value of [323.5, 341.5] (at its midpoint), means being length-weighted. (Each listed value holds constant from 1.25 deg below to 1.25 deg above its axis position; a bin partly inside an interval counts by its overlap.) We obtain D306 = 2.2 deg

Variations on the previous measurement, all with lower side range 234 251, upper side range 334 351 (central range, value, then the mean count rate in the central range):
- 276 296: 1.98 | 293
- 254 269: -0.20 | 326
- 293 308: 0.81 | 310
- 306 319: 0.27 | 323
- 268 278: -0.07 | 326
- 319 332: -0.26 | 338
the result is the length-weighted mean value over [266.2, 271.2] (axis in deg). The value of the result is 330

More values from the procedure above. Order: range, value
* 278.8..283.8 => 316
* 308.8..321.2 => 326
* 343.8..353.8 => 327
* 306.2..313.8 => 320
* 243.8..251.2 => 326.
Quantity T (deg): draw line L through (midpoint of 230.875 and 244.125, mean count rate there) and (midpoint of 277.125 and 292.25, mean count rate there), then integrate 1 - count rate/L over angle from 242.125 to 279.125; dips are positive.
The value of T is -2.99 deg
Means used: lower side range 311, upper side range 291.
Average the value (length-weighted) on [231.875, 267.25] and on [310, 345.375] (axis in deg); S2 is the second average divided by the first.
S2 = 1.04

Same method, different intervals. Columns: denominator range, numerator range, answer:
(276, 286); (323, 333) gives 1.09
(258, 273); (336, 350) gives 1.02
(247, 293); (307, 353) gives 1.06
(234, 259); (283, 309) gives 0.92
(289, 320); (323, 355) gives 1.08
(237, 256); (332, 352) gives 1.03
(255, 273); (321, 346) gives 1.04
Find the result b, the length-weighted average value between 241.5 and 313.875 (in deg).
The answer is 315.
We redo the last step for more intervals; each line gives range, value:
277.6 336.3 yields 316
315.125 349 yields 336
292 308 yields 308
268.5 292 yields 305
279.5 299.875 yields 293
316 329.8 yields 336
